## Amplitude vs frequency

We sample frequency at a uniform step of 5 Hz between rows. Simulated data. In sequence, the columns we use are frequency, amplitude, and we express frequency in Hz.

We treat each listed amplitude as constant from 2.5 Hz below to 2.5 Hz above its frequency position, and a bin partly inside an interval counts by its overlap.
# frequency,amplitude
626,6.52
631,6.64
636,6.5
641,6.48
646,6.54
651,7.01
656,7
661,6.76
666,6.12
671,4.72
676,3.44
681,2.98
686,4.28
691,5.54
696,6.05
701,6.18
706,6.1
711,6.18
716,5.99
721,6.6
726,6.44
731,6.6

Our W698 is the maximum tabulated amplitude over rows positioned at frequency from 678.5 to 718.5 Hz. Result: 6.18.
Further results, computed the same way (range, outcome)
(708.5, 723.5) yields 6.6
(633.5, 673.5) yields 7.01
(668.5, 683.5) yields 4.72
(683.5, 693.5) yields 5.54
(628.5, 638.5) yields 6.64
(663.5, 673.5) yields 6.12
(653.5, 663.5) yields 7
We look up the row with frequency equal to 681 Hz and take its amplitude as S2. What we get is 2.98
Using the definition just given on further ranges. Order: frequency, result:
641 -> 6.48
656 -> 7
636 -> 6.5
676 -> 3.44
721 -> 6.6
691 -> 5.54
